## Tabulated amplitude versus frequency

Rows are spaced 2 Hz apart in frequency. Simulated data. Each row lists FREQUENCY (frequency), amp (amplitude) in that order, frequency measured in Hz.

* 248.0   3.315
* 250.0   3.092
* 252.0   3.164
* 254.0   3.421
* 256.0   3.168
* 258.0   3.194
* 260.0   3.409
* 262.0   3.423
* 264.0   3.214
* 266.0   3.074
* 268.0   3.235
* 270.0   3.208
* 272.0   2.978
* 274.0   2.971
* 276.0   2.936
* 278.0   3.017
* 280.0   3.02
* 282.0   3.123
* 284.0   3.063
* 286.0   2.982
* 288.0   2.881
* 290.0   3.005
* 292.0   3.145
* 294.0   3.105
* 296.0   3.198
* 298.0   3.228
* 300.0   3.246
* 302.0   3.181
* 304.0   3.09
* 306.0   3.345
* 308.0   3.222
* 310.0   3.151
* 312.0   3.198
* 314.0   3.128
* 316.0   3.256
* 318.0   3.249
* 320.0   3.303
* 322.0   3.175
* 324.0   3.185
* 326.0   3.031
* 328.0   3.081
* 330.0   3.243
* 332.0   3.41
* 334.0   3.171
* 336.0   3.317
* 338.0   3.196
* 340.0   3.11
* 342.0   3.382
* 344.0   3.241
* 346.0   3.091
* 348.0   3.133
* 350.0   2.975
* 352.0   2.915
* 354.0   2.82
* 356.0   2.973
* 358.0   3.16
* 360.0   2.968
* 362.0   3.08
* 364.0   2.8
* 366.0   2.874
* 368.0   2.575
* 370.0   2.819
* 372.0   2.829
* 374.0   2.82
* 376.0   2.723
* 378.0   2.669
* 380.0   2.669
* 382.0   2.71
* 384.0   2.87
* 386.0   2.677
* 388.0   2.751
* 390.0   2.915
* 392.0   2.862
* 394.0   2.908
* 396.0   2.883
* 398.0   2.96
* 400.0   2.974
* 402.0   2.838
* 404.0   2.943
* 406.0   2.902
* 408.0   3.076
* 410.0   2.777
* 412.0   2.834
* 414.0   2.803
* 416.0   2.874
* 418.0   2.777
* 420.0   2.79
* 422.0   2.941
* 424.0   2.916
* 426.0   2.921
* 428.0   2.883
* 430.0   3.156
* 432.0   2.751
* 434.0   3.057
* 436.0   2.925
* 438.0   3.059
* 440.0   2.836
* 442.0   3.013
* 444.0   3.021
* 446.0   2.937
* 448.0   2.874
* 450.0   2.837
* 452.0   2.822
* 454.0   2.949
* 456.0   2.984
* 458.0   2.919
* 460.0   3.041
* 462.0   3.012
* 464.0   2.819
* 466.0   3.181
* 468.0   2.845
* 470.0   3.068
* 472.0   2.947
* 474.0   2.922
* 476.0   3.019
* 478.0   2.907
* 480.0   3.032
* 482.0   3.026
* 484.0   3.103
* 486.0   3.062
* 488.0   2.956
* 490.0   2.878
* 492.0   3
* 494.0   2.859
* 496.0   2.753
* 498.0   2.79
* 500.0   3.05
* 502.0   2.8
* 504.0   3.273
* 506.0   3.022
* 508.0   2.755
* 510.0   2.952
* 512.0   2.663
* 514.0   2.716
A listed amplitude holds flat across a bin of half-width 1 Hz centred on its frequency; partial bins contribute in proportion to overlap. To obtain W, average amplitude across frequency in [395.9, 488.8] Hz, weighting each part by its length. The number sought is 2.94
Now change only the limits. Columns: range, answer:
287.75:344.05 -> 3.19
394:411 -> 2.92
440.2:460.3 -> 2.93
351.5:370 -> 2.9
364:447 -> 2.87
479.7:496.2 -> 2.97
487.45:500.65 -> 2.89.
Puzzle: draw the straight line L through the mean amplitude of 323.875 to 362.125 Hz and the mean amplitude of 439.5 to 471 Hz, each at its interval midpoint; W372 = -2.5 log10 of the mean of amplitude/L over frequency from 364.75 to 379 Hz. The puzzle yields 0.12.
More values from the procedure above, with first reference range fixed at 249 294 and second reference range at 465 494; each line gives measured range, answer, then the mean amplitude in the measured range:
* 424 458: 0.03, 2.94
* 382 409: 0.06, 2.88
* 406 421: 0.07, 2.85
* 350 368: 0.05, 2.93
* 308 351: -0.04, 3.19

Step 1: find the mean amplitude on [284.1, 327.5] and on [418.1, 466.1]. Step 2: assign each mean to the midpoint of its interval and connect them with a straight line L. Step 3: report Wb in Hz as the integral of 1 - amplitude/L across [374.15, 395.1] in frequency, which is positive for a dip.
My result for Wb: 1.7 Hz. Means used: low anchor 3.15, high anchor 2.94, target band 2.78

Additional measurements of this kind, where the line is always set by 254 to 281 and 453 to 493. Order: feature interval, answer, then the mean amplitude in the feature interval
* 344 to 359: 0.3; 3.02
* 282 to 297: 0.4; 3.06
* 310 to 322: -0.4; 3.22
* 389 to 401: 0.5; 2.92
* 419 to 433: 0.5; 2.91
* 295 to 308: -0.4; 3.22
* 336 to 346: -0.4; 3.23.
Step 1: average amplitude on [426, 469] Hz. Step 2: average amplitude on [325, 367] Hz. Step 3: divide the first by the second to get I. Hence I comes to 0.95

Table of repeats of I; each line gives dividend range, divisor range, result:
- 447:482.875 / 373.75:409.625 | 1.04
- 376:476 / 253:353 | 0.92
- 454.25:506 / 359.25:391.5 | 1.06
